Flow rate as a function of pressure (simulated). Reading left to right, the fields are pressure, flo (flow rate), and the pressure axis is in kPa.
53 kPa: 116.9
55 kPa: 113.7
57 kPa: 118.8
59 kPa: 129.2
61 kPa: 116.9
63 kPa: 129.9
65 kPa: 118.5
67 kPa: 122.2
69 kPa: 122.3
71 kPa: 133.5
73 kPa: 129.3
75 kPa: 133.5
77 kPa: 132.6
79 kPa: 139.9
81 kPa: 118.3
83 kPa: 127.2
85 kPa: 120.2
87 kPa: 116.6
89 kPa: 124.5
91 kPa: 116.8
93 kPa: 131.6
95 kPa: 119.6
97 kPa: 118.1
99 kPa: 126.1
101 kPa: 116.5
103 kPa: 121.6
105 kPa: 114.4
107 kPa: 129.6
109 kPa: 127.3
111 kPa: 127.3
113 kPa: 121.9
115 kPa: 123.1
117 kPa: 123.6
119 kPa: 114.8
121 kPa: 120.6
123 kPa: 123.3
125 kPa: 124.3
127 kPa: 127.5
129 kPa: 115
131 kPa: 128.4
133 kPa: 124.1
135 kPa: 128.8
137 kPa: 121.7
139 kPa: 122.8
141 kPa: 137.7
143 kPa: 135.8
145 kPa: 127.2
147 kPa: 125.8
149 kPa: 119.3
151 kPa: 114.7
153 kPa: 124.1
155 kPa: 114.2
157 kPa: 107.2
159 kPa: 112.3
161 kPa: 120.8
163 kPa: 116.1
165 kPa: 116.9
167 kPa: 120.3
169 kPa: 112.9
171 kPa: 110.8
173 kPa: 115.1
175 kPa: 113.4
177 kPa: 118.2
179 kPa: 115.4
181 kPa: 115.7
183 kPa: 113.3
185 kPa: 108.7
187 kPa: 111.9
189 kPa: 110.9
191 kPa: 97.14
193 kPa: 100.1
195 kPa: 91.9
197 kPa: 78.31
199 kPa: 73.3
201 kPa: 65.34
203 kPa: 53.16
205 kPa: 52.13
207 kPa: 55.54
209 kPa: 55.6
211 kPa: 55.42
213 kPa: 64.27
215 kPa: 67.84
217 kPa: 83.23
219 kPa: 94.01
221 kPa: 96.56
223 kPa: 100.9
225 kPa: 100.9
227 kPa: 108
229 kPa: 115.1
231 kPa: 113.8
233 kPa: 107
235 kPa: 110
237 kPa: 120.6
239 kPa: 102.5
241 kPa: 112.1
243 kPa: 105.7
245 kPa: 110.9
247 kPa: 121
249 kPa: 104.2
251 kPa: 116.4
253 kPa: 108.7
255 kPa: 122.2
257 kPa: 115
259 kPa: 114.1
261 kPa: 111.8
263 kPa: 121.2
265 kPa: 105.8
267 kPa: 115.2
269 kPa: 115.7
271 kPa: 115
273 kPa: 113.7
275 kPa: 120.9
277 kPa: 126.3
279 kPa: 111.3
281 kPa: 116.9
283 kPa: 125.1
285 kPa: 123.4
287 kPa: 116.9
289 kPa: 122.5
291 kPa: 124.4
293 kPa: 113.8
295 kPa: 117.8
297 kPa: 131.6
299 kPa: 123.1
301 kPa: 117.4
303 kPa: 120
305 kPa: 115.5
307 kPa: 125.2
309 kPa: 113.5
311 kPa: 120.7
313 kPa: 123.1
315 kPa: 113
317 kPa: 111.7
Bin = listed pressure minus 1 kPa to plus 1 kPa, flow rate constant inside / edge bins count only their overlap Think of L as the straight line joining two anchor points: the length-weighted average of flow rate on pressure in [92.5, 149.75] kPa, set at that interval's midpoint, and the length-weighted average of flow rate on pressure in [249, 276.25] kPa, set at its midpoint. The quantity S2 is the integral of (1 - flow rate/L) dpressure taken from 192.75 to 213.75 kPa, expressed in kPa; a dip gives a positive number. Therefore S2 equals 9.2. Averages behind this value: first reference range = 124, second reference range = 115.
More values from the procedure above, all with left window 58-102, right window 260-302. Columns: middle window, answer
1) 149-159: 0.59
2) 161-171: 0.46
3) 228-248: 1.34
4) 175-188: 0.83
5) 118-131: 0.19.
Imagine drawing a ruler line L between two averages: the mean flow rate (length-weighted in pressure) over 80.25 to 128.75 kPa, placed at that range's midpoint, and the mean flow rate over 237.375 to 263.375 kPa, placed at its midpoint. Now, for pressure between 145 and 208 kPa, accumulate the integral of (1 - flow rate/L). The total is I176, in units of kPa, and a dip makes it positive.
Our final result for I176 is 7.5 kPa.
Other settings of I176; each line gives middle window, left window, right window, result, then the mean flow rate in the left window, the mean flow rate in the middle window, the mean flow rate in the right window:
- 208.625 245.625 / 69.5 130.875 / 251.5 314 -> 7.2 kPa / 124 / 96.6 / 118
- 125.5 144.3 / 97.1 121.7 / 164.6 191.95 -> -1.3 kPa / 122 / 127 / 113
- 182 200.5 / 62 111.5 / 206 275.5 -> 2.1 kPa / 125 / 97.5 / 103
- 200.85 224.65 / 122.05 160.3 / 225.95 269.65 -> 9.1 kPa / 123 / 71.3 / 113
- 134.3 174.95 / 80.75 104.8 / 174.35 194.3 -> -2.2 kPa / 121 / 120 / 110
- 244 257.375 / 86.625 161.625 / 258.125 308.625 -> 0.6 kPa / 122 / 114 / 119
